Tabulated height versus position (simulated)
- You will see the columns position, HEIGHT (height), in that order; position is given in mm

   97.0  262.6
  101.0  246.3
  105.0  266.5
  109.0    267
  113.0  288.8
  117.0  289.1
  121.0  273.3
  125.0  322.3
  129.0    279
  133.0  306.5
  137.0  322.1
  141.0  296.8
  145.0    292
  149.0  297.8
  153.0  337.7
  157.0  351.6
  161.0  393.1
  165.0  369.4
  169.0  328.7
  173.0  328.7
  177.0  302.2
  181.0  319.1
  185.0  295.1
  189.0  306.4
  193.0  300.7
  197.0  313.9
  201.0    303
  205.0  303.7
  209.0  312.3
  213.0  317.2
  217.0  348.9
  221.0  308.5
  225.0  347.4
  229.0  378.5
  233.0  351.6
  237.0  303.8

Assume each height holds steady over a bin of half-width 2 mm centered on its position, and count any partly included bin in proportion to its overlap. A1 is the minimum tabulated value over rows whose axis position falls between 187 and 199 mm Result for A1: 300.7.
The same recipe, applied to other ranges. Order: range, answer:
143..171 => 292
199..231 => 303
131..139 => 306.5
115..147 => 273.3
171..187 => 295.1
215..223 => 308.5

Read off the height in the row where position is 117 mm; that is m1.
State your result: 289.1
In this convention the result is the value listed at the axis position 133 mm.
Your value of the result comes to 306.5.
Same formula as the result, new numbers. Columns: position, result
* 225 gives 347.4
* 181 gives 319.1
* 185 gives 295.1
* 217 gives 348.9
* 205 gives 303.7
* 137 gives 322.1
